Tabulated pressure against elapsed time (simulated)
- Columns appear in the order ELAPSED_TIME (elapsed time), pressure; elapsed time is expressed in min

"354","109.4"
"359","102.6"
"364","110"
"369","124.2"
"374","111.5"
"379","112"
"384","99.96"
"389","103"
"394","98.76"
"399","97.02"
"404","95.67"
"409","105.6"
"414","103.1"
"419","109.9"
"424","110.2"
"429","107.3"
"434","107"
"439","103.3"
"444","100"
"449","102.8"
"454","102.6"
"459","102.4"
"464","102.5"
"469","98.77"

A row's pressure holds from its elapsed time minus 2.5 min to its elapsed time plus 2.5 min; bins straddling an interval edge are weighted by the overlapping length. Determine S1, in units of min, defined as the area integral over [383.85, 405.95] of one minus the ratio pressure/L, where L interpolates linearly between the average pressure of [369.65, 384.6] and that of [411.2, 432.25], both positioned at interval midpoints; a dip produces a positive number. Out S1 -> 2.2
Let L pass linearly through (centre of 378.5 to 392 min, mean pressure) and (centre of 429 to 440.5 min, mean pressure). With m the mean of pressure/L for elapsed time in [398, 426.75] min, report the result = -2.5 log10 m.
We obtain 0.01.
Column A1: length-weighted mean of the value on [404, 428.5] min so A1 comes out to 106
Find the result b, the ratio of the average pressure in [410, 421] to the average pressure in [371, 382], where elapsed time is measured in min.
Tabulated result 1.0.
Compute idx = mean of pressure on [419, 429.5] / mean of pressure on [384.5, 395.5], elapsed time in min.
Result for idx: 1.1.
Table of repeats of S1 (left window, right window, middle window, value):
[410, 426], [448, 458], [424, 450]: 0.0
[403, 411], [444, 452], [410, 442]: -1.6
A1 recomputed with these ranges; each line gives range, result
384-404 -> 99.1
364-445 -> 106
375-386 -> 107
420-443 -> 107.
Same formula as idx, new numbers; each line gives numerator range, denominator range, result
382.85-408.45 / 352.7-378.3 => 0.89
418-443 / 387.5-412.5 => 1.07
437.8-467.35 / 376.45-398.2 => 0.99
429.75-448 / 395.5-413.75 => 1.04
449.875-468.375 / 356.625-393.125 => 0.94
